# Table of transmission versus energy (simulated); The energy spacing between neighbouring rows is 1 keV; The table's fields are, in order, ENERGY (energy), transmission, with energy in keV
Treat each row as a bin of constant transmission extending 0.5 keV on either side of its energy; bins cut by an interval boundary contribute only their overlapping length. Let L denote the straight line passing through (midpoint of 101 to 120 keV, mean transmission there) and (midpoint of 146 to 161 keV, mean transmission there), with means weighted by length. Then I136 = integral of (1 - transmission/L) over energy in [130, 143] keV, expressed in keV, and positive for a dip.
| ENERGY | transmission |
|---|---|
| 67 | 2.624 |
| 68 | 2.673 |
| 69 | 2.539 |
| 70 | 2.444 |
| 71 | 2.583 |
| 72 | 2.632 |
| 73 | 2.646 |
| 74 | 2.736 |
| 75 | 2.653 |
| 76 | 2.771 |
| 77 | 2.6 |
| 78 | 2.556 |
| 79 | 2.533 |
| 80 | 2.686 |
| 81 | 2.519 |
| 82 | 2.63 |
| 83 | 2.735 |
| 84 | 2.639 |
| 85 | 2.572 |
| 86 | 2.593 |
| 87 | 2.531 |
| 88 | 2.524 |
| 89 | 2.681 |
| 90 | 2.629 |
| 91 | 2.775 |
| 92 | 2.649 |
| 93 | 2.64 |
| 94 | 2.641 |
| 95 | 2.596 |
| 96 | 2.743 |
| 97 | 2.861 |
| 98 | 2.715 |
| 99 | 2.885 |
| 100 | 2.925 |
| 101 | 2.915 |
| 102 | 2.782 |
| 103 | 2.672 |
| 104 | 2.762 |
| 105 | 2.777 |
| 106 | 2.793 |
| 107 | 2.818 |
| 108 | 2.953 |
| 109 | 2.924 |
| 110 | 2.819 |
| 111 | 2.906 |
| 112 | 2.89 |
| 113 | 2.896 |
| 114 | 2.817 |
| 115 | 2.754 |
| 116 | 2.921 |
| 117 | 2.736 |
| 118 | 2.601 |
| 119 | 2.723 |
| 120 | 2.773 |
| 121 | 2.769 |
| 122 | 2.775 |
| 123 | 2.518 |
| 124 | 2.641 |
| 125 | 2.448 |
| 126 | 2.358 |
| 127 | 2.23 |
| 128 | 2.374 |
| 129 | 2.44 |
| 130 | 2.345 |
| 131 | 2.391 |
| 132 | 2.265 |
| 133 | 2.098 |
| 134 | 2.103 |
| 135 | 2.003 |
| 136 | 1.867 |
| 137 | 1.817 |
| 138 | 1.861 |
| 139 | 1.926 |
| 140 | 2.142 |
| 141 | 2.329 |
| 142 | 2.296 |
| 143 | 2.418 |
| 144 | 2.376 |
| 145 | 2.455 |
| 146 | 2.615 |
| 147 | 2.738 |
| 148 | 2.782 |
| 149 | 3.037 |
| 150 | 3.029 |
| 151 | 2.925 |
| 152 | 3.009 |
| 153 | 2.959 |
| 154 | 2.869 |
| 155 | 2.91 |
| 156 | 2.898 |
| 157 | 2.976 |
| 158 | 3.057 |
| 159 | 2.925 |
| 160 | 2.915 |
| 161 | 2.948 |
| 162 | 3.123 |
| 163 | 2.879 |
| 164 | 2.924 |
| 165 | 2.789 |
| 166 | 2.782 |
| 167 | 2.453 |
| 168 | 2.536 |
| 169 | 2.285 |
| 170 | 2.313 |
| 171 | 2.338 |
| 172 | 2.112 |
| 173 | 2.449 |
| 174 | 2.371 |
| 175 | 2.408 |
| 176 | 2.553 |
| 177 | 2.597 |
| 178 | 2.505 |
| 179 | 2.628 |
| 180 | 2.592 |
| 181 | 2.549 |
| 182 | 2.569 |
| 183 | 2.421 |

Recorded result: 3.4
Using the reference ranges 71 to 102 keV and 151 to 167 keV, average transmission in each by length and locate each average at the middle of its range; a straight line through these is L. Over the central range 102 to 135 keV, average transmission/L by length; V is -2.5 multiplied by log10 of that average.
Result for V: 0.06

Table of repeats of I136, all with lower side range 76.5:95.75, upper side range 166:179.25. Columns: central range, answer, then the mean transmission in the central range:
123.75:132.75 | 0.6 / 2.37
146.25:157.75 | -2.0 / 2.92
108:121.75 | -1.4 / 2.81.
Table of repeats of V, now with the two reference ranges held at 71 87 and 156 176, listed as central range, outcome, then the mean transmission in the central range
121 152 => 0.11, 2.4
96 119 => -0.07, 2.82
